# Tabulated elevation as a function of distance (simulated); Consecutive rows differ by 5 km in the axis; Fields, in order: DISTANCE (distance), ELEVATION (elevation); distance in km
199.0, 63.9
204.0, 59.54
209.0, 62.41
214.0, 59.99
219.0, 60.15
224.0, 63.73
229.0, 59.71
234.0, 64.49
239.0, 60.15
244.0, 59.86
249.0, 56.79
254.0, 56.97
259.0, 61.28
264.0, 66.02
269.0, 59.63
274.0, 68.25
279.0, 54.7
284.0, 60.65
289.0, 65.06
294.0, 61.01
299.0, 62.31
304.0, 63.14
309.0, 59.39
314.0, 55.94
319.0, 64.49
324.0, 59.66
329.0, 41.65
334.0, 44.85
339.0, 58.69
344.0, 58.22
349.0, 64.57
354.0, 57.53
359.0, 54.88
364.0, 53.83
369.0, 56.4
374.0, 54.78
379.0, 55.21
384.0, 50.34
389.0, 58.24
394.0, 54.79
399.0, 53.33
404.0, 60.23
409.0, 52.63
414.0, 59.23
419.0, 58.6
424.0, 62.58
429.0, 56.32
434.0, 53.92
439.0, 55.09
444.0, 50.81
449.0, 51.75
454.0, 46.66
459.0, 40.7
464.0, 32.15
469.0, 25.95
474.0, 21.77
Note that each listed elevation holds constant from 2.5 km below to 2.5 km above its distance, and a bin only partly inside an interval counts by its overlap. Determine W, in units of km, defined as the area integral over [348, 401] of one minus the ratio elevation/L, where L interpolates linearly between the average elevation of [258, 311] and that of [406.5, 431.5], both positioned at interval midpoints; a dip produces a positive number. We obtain 3.3 km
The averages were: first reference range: 62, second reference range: 57.9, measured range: 55.6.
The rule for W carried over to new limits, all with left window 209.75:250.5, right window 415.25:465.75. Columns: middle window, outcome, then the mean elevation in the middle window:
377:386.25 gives 0.22 km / 52.7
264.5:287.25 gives -1.03 km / 61.4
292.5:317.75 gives -1.37 km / 60.5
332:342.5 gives 0.61 km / 52.7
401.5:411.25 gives -0.67 km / 56.5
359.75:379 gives -0.17 km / 55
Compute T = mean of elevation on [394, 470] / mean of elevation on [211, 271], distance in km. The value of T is 0.8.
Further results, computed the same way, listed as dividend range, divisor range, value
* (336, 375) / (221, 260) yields 0.95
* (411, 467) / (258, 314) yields 0.83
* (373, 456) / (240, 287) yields 0.91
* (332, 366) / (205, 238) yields 0.91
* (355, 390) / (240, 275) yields 0.90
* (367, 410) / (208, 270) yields 0.91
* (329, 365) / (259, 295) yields 0.89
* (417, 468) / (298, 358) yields 0.87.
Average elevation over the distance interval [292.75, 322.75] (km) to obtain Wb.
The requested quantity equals 61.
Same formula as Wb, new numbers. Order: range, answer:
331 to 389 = 55.4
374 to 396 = 54.7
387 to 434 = 57.1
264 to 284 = 61.5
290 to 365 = 57.6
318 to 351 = 55.5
